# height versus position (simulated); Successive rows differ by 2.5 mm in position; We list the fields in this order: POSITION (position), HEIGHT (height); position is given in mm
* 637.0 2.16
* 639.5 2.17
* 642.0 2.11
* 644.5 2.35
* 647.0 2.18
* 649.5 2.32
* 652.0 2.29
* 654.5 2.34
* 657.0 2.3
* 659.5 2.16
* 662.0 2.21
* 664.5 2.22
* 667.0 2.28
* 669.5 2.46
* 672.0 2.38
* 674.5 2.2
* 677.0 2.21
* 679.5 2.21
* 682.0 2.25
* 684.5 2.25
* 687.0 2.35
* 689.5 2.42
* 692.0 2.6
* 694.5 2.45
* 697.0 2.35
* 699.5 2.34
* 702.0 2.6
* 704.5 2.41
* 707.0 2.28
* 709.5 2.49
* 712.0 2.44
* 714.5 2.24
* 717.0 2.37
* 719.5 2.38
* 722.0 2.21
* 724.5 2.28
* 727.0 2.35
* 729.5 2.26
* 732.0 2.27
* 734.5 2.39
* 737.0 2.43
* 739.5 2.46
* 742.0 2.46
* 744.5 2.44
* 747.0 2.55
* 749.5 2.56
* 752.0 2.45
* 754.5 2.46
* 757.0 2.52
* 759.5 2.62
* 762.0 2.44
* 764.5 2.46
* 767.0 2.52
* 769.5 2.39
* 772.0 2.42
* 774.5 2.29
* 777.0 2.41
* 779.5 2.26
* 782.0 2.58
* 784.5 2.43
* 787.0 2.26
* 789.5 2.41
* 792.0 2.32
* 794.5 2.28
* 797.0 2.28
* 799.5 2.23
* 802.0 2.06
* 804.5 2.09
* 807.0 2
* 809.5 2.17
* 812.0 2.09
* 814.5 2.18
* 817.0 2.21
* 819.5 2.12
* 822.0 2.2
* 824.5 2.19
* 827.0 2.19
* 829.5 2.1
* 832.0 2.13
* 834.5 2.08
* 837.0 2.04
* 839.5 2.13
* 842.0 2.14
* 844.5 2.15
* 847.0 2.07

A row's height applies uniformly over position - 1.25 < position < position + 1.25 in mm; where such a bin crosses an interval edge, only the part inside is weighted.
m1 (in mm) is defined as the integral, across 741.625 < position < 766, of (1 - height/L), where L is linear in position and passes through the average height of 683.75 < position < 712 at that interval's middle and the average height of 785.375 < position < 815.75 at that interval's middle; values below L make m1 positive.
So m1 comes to -2.1 mm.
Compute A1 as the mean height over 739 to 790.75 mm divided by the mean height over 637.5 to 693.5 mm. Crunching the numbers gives 1.07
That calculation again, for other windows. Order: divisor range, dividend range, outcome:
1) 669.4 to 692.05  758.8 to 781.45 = 1.05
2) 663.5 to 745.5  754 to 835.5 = 0.97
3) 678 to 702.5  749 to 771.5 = 1.05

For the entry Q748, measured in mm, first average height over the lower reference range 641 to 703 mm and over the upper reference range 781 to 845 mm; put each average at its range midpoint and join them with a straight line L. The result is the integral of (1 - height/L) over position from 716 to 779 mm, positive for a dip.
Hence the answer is -4.6 mm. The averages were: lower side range 2.31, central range 2.41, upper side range 2.19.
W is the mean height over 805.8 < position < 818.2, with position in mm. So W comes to 2.13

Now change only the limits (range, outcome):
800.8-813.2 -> 2.08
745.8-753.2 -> 2.52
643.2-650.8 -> 2.28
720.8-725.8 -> 2.25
